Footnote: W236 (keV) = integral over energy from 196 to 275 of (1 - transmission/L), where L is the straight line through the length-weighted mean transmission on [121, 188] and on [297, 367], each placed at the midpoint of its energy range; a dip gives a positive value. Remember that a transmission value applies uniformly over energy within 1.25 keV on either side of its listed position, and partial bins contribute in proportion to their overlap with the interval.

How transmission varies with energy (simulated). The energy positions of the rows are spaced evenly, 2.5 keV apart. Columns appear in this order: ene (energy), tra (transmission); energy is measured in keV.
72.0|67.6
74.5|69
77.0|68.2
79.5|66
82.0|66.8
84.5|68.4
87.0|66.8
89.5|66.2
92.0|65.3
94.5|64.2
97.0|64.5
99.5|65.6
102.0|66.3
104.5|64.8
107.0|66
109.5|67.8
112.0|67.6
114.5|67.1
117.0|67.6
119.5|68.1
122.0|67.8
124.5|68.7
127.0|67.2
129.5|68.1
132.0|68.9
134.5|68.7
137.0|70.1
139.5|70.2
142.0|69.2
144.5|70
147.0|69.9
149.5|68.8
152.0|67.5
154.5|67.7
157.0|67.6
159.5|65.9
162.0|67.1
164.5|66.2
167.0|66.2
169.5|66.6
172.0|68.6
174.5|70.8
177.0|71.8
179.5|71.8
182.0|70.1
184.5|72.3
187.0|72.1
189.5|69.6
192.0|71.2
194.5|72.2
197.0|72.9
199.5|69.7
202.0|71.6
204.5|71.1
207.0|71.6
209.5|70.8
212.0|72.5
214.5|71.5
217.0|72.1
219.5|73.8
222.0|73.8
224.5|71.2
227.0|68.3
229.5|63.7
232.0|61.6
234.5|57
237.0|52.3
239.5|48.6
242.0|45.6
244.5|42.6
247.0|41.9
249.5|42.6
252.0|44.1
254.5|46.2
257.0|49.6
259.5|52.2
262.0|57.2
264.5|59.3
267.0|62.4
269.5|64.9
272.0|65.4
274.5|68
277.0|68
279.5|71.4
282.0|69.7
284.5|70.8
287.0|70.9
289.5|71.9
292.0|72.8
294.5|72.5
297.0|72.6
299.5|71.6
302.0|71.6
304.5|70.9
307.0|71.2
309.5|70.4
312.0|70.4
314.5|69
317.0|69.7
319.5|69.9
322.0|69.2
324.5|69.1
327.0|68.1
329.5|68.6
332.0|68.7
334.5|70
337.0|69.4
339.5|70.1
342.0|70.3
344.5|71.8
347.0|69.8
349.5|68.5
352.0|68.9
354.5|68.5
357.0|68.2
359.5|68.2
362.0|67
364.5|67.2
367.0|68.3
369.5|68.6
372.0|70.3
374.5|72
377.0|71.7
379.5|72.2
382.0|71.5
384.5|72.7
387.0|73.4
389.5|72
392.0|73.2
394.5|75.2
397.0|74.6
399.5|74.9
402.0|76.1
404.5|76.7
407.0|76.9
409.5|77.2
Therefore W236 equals 9.3 keV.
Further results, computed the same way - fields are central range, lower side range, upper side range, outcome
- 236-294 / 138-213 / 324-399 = 9.6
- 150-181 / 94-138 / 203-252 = -1.7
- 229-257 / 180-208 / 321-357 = 8.5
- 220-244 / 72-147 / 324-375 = 2.9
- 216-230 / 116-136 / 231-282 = -2.9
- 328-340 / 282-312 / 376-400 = 0.5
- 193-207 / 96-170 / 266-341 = -0.6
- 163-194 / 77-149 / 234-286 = -3.7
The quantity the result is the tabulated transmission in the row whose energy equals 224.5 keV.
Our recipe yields 71.2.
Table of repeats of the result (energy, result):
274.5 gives 68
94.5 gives 64.2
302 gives 71.6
